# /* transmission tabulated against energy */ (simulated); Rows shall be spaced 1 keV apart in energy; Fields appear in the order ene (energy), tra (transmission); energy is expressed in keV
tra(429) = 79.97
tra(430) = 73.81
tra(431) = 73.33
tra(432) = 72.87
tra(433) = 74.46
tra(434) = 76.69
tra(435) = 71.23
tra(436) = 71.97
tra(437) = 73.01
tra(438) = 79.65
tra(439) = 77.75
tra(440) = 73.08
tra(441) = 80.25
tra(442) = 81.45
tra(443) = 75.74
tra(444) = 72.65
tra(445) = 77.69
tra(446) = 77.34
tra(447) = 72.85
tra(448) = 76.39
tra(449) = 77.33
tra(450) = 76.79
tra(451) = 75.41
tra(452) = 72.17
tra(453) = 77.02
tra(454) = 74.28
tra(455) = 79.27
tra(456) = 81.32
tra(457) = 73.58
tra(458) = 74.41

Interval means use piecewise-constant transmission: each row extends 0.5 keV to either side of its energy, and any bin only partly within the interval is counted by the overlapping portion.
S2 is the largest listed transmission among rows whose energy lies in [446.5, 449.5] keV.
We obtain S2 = 77.33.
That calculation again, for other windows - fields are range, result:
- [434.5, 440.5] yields 79.65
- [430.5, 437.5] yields 76.69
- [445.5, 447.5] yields 77.34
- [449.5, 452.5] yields 76.79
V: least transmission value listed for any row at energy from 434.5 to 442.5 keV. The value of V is 71.23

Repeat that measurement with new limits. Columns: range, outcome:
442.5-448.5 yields 72.65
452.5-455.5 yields 74.28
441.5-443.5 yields 75.74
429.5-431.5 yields 73.33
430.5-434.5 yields 72.87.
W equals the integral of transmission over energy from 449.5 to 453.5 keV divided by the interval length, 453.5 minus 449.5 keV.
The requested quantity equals 75.3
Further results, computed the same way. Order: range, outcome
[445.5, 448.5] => 75.5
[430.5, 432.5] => 73.1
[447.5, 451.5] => 76.5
